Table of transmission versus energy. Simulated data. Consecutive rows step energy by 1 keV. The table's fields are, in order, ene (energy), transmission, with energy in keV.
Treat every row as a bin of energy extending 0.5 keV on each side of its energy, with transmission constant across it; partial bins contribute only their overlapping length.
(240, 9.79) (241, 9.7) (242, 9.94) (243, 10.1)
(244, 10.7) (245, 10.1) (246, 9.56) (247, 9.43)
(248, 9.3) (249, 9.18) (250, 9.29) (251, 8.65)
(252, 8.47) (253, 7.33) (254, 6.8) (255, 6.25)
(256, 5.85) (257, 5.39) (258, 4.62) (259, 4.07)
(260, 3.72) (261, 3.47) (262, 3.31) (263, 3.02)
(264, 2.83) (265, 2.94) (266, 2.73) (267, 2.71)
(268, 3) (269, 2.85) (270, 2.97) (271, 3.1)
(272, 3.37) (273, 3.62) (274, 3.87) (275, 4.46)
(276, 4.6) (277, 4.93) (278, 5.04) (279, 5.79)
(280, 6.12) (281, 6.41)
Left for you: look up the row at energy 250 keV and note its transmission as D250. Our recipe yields 9.29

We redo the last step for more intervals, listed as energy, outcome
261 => 3.47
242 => 9.94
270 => 2.97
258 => 4.62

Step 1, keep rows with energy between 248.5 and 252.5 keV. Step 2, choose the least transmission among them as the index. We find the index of 8.47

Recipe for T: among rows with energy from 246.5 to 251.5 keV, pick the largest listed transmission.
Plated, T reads 9.43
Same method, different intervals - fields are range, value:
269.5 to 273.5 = 3.62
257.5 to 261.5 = 4.62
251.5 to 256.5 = 8.47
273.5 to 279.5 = 5.79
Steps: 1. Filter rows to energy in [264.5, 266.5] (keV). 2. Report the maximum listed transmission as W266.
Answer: 2.94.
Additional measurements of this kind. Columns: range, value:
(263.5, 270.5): 3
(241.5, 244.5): 10.7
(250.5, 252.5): 8.65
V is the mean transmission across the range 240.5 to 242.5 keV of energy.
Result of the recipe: 9.82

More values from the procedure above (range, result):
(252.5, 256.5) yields 6.56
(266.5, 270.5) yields 2.88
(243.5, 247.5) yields 9.95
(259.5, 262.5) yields 3.5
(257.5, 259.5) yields 4.35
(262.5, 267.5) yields 2.85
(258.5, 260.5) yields 3.9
